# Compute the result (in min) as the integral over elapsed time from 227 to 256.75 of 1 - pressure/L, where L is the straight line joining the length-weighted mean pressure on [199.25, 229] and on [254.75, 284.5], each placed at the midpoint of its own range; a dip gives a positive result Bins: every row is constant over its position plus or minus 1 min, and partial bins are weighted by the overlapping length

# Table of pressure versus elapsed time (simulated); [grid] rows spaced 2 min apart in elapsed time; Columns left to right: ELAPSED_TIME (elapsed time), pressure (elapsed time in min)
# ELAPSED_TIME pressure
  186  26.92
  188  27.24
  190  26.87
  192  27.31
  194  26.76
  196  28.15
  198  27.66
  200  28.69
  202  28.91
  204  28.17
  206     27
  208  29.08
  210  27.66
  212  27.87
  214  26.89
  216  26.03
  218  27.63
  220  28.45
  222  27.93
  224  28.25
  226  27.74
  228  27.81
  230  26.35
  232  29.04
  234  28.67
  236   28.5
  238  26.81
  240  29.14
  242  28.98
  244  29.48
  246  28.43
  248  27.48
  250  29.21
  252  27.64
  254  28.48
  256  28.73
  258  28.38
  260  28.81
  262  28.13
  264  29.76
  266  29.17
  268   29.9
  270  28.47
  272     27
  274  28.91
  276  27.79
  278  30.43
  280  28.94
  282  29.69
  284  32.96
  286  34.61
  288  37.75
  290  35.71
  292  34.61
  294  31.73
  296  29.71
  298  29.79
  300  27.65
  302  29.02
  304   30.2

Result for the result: 0.2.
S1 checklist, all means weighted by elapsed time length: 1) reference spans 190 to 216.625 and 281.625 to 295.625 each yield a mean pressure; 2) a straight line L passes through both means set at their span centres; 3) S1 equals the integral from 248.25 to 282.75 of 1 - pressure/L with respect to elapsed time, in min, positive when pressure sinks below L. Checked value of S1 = 3.7 min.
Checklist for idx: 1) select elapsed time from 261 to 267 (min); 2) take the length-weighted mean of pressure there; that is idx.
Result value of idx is 29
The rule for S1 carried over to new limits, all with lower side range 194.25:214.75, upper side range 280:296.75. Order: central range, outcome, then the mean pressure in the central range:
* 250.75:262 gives 1.00 min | 28.4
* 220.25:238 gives 0.91 min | 28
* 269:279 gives 1.16 min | 28.5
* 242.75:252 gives 0.62 min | 28.5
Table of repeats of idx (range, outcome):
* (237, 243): 28.3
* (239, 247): 29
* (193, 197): 27.5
